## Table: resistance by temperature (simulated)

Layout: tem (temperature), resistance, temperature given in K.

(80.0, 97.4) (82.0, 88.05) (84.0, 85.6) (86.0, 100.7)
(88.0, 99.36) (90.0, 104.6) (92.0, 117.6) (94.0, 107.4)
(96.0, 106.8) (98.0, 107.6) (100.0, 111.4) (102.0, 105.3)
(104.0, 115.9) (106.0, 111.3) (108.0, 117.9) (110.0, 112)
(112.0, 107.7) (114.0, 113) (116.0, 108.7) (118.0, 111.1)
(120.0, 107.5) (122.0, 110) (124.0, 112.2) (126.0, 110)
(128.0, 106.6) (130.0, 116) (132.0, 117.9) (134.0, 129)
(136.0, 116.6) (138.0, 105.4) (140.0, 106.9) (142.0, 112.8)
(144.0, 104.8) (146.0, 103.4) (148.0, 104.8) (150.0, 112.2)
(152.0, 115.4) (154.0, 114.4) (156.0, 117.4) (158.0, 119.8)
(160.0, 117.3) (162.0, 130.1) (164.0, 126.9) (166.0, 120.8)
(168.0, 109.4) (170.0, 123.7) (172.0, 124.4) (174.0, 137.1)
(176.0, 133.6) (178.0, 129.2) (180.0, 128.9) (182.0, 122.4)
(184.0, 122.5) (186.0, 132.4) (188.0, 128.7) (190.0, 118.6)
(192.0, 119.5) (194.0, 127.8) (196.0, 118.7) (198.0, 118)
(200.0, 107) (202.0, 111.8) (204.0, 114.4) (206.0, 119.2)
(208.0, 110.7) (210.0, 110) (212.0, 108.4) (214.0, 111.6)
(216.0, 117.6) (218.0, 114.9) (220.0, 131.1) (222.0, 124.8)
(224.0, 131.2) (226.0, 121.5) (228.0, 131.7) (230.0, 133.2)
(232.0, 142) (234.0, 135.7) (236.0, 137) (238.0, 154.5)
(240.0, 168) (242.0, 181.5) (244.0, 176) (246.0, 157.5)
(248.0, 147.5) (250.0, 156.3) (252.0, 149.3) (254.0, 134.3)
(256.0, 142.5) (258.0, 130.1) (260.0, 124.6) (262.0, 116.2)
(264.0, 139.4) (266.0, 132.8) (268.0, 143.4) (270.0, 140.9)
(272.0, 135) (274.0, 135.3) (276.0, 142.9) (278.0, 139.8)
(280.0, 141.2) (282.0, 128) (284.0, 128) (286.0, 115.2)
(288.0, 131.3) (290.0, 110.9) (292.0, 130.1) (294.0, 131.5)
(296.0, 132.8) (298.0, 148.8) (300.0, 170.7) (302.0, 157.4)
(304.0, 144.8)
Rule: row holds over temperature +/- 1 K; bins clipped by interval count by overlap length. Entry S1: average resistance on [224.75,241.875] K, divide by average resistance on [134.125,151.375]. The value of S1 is 1.30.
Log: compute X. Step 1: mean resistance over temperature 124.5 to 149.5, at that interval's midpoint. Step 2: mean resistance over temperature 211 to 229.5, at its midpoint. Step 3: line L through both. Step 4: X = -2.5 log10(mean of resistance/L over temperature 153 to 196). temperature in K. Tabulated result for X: -0.07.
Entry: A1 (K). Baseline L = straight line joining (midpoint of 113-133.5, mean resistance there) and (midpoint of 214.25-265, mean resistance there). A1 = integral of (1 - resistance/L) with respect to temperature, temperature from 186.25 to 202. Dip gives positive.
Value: 1.1 K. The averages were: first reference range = 112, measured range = 120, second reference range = 140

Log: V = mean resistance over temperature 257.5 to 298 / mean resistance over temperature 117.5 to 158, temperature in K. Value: 1.18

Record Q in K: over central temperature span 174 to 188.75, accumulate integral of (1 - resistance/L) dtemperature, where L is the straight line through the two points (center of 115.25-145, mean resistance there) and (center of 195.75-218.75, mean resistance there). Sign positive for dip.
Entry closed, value -2.1 K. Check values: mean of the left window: 112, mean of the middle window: 129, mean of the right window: 113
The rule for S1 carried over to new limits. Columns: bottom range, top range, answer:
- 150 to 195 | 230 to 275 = 1.17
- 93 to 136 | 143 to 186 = 1.08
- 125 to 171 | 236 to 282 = 1.26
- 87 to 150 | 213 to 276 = 1.26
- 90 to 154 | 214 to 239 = 1.17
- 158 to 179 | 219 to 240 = 1.09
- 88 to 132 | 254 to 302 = 1.22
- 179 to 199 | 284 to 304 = 1.10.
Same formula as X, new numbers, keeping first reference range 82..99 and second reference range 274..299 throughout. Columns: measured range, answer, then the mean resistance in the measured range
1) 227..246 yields -0.212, 151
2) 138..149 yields 0.042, 106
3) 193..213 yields 0.045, 115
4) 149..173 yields -0.057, 119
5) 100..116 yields -0.063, 112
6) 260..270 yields -0.035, 133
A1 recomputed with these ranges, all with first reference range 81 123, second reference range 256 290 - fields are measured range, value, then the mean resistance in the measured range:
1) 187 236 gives 0.7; 121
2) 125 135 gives -0.4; 116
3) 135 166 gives 0.1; 114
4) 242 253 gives -2.6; 160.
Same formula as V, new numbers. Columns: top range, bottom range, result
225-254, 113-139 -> 1.32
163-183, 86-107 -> 1.16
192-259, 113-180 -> 1.14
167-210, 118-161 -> 1.08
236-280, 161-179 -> 1.15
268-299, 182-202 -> 1.10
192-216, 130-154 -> 1.02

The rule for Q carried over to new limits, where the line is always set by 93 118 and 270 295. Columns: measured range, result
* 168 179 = -0.9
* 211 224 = 0.5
